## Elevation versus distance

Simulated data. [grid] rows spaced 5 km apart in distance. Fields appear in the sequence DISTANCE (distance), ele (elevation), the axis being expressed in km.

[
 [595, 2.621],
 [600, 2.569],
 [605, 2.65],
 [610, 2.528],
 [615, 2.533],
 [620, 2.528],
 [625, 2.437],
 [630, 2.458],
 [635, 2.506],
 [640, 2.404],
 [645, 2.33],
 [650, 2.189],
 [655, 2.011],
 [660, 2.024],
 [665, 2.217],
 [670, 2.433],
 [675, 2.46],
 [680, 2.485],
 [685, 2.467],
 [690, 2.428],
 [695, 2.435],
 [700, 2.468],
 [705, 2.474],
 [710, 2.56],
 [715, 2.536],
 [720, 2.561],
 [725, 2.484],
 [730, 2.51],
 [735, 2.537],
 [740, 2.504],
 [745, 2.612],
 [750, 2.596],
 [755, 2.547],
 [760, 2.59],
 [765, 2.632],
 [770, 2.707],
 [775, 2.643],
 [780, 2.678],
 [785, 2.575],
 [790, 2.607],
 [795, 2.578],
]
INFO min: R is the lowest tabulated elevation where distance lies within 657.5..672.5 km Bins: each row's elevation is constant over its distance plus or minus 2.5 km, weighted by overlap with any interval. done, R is 2.024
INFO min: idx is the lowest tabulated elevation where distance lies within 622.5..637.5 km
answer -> 2.437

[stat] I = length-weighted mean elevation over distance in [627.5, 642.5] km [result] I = 2.46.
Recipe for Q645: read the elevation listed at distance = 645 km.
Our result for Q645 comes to 2.33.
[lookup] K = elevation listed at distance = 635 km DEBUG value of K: 2.506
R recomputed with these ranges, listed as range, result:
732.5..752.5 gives 2.504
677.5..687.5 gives 2.467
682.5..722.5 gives 2.428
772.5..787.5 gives 2.575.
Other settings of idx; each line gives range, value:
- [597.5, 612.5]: 2.528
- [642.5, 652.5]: 2.189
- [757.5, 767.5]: 2.59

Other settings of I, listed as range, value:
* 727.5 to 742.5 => 2.52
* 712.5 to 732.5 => 2.52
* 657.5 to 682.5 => 2.32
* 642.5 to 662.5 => 2.14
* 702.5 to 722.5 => 2.53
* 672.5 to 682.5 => 2.47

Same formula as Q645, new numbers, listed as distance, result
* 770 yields 2.707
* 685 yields 2.467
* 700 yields 2.468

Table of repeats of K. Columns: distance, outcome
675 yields 2.46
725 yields 2.484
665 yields 2.217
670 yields 2.433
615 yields 2.533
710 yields 2.56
